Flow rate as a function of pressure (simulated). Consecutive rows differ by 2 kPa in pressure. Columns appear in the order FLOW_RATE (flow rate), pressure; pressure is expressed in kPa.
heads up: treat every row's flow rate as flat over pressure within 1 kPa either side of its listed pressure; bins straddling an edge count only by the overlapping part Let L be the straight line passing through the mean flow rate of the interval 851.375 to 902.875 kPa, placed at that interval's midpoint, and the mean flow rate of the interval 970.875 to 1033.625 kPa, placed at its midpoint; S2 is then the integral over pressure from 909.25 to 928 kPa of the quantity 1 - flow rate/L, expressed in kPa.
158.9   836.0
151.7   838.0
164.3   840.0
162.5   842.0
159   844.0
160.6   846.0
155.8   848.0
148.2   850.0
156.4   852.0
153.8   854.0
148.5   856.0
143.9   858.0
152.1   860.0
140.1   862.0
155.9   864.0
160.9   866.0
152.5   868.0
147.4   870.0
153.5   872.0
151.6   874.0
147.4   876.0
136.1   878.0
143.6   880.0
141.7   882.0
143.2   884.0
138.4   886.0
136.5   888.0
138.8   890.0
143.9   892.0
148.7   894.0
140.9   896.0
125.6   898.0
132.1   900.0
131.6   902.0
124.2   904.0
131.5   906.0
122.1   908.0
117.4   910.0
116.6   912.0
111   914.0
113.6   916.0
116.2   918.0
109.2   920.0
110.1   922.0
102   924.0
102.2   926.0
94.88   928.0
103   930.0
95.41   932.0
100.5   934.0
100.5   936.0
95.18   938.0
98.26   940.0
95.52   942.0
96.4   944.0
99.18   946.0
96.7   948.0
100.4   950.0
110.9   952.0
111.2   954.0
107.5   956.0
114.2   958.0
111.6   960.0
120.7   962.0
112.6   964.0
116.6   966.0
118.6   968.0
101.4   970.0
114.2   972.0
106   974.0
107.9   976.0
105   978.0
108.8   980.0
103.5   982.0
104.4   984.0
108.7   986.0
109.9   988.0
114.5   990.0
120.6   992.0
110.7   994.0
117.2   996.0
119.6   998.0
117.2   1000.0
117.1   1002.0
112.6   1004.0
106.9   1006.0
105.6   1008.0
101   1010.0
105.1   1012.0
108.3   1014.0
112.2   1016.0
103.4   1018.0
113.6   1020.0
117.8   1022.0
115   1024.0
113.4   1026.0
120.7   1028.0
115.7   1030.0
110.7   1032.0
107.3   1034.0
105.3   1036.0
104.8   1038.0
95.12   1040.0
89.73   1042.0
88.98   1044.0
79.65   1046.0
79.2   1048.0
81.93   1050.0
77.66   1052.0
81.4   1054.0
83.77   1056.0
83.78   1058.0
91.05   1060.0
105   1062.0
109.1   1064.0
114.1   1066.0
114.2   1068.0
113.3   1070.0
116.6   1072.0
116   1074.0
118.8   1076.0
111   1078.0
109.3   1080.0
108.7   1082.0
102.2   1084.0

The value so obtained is 3.32 kPa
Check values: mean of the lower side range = 145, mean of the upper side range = 111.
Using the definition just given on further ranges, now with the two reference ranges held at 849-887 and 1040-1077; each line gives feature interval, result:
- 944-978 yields 3.91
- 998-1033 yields -1.11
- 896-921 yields 2.85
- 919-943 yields 5.61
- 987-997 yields 0.02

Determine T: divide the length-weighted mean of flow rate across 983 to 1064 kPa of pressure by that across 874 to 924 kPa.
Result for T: 0.8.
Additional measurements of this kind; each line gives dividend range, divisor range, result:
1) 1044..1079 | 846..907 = 0.68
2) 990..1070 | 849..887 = 0.70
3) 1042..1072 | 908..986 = 0.88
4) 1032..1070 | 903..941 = 0.87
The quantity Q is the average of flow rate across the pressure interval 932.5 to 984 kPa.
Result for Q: 106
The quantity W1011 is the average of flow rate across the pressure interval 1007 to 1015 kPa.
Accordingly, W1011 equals 105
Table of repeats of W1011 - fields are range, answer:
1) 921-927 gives 105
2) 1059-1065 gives 102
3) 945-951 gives 98.8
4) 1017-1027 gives 113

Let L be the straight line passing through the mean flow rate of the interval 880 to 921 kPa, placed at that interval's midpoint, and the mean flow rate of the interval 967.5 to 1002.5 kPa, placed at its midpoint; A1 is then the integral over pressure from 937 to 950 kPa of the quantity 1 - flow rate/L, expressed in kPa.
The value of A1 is 2.5 kPa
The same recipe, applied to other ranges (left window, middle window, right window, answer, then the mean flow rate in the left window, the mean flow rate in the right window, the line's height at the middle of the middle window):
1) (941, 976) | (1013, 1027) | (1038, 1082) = -1.3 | 108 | 98.5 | 102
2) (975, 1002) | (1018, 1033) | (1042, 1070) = -2.0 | 112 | 92.2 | 101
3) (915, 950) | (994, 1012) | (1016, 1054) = -1.9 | 102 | 101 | 101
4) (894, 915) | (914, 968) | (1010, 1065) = 6.1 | 126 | 100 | 119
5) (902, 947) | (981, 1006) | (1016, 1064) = -2.5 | 108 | 99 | 102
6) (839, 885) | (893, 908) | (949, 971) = 0.3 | 151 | 111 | 136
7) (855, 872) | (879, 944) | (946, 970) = 5.7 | 150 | 110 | 130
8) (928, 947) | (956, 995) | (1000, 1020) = -2.8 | 98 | 109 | 104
